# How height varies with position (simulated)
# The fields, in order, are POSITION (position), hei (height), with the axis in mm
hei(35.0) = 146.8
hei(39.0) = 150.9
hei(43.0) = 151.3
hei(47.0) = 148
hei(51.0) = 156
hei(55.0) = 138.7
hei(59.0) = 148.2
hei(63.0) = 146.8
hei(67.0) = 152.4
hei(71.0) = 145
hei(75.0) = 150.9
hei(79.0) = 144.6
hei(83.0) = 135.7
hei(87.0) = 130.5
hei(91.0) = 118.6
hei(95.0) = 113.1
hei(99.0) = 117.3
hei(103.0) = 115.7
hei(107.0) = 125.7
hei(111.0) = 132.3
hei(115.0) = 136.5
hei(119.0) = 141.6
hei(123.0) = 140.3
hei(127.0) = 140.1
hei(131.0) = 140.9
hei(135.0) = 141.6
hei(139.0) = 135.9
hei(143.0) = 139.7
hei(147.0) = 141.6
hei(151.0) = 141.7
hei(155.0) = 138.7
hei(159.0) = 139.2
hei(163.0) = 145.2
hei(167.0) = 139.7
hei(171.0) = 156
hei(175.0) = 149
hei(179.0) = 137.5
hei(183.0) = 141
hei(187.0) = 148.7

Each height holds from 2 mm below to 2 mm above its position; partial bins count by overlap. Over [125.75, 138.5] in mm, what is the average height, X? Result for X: 140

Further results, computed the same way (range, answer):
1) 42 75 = 148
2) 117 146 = 140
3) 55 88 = 144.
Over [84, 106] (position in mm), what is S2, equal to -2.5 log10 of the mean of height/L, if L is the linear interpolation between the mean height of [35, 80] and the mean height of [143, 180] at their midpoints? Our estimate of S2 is 0.22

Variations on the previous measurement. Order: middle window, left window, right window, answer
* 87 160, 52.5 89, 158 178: 0.09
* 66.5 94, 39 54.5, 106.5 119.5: 0.03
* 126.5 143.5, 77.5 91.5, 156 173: 0.01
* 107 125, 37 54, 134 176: 0.07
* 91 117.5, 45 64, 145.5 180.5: 0.18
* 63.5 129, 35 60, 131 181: 0.09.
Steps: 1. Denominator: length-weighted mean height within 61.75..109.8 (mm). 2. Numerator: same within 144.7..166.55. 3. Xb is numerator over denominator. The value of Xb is 1.1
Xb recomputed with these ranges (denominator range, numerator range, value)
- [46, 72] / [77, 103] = 0.85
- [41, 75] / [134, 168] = 0.95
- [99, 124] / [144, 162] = 1.08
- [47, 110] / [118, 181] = 1.04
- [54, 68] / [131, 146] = 0.95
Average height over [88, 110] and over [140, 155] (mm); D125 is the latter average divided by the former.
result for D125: 1.18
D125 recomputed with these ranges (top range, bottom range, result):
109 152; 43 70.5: 0.94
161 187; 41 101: 1.04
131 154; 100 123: 1.07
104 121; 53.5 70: 0.91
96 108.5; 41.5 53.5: 0.79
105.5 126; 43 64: 0.92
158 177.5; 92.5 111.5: 1.22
